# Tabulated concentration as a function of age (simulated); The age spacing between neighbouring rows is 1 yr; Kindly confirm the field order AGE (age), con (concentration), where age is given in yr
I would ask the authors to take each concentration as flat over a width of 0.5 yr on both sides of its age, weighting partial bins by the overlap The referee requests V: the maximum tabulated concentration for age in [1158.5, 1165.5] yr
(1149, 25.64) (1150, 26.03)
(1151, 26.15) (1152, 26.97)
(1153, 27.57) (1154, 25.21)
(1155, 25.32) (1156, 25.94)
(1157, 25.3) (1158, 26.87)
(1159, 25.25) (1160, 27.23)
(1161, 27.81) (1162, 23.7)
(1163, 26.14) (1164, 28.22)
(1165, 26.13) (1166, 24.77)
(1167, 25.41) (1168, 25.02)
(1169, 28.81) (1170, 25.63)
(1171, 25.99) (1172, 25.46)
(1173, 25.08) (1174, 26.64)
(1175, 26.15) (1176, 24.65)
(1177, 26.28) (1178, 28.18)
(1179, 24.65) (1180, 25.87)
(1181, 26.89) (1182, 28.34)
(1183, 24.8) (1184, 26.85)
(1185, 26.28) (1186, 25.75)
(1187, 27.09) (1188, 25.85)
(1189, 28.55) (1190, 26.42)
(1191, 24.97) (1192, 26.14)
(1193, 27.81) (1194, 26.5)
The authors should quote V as 28.22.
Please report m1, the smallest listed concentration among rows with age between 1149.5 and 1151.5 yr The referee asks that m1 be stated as 26.03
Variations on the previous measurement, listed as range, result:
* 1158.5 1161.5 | 25.25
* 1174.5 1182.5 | 24.65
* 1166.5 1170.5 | 25.02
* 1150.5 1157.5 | 25.21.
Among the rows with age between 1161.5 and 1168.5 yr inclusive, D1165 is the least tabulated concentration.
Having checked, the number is 23.7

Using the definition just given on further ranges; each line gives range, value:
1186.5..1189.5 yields 25.85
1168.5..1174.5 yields 25.08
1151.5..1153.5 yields 26.97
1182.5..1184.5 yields 24.8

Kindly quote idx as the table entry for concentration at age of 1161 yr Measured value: 27.81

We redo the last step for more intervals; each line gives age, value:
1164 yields 28.22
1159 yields 25.25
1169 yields 28.81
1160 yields 27.23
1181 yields 26.89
